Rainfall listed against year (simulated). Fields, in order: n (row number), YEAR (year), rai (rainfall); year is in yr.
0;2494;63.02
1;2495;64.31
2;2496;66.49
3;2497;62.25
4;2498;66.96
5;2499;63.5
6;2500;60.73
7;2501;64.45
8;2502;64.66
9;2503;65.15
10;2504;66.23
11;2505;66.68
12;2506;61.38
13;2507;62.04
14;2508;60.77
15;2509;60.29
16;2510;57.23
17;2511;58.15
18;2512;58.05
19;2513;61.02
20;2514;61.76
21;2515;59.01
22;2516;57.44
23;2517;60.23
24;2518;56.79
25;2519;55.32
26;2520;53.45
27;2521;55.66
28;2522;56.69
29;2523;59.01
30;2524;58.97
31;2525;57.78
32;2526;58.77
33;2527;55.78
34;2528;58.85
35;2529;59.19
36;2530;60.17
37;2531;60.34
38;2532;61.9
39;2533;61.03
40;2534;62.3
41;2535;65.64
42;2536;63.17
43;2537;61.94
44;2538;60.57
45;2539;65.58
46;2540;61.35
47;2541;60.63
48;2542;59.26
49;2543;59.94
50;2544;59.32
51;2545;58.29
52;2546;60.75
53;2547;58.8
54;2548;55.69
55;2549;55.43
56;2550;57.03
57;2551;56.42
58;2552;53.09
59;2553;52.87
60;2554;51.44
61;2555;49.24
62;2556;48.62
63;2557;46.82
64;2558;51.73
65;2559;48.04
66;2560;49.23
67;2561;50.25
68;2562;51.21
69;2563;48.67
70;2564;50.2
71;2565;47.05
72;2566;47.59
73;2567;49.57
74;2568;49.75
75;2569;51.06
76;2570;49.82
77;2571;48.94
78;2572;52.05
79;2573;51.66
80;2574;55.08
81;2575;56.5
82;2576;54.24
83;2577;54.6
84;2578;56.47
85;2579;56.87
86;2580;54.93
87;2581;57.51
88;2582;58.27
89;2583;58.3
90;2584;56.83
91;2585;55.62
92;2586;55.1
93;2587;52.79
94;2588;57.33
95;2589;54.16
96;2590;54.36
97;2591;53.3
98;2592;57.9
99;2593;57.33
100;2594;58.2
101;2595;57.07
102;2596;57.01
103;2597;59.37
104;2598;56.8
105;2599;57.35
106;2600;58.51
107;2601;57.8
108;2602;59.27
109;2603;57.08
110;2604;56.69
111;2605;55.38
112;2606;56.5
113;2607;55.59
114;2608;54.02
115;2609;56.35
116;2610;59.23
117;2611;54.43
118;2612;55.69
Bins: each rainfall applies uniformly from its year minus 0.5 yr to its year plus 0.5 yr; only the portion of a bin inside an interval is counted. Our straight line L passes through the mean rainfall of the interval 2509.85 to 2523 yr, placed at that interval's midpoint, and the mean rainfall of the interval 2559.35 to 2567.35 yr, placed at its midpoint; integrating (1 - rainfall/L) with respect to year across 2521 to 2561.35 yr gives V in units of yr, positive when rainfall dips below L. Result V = -3.0 yr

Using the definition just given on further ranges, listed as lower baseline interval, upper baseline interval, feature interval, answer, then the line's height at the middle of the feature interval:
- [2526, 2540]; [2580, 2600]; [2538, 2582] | 3.8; 59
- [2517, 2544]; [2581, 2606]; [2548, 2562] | 1.6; 58.5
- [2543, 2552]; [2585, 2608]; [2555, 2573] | 2.4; 57.2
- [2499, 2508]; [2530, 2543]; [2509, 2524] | 1.2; 63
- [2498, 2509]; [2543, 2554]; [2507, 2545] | 0.3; 60.1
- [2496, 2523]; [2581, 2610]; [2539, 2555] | 0.4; 58.9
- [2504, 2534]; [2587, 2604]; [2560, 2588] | 2.2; 57.6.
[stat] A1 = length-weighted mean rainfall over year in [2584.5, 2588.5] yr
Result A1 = 55.2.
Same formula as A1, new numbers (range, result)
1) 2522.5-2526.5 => 58.6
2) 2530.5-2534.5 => 61.4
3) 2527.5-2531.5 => 59.6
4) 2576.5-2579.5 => 56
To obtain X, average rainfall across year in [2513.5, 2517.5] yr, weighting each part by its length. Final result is 59.6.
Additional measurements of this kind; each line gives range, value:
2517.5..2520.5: 55.2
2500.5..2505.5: 65.4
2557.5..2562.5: 50.1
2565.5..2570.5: 49.6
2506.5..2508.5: 61.4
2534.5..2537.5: 63.6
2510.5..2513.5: 59.1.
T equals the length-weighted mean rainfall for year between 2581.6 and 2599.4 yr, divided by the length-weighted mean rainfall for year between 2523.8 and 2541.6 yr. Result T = 0.93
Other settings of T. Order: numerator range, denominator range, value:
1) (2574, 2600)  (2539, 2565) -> 1.04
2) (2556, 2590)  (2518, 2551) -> 0.89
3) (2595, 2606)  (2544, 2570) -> 1.10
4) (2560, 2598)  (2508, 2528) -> 0.93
